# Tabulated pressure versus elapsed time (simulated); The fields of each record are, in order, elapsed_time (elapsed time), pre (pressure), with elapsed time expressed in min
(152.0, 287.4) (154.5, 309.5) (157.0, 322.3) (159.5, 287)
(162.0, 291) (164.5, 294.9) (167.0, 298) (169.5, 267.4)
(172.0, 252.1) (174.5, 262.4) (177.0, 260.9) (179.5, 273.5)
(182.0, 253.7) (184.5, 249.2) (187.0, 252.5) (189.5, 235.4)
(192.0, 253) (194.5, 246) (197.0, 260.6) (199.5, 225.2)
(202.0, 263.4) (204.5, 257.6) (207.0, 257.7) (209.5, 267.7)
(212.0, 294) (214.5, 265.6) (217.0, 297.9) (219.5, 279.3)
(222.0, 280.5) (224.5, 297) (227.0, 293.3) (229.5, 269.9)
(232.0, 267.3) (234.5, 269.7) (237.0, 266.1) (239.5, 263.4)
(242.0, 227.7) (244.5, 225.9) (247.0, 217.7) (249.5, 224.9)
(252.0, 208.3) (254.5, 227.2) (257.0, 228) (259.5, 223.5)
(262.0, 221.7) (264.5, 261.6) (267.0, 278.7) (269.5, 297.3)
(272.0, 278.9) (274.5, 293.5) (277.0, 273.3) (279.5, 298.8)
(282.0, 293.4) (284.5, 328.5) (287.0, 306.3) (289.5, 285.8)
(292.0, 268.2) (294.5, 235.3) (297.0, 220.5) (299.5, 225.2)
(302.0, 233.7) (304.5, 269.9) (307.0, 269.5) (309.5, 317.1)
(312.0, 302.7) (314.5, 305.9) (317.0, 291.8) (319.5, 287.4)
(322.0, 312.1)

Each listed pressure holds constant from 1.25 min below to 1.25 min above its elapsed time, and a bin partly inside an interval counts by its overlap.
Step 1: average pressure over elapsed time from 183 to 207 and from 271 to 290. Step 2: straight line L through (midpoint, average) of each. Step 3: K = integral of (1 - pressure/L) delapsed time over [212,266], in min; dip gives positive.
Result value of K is 3.6 min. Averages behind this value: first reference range 250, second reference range 295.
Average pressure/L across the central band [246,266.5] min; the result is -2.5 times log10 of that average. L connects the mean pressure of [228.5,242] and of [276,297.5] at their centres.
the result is 0.18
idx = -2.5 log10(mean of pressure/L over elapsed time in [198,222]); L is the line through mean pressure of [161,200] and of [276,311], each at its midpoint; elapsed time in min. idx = -0.014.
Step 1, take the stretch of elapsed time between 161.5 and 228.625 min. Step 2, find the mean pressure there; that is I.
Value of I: 268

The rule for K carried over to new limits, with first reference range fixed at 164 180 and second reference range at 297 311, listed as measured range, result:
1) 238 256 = 2.5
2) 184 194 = 0.8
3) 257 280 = -0.3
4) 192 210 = 1.1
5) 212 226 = -0.9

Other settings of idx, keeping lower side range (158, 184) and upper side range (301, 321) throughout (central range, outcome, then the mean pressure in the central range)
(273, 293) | -0.04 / 294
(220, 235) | -0.01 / 280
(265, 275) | -0.01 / 285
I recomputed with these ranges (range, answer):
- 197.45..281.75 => 261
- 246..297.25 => 262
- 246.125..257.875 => 221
